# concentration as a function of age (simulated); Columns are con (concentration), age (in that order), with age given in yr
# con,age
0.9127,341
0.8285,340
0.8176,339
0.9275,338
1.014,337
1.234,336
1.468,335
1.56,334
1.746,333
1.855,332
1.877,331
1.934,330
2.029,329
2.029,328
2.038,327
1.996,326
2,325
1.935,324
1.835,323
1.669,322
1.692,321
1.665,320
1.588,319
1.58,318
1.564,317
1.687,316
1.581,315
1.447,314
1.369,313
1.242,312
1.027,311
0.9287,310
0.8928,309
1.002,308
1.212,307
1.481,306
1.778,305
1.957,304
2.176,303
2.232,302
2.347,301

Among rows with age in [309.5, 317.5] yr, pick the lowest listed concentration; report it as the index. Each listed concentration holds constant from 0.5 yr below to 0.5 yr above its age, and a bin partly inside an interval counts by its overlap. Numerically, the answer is 0.9287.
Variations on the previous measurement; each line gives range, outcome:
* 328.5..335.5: 1.468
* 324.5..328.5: 1.996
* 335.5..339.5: 0.8176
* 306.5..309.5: 0.8928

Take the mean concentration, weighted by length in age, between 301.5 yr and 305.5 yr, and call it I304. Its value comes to 2.04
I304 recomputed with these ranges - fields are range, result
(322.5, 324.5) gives 1.89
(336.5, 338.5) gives 0.971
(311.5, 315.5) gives 1.41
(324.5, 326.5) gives 2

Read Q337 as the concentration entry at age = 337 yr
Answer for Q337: 1.014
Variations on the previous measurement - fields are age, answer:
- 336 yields 1.234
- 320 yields 1.665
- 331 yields 1.877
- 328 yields 2.029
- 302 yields 2.232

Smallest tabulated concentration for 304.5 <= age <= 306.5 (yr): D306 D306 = 1.481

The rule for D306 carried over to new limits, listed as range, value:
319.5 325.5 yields 1.665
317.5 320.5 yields 1.58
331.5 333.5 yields 1.746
